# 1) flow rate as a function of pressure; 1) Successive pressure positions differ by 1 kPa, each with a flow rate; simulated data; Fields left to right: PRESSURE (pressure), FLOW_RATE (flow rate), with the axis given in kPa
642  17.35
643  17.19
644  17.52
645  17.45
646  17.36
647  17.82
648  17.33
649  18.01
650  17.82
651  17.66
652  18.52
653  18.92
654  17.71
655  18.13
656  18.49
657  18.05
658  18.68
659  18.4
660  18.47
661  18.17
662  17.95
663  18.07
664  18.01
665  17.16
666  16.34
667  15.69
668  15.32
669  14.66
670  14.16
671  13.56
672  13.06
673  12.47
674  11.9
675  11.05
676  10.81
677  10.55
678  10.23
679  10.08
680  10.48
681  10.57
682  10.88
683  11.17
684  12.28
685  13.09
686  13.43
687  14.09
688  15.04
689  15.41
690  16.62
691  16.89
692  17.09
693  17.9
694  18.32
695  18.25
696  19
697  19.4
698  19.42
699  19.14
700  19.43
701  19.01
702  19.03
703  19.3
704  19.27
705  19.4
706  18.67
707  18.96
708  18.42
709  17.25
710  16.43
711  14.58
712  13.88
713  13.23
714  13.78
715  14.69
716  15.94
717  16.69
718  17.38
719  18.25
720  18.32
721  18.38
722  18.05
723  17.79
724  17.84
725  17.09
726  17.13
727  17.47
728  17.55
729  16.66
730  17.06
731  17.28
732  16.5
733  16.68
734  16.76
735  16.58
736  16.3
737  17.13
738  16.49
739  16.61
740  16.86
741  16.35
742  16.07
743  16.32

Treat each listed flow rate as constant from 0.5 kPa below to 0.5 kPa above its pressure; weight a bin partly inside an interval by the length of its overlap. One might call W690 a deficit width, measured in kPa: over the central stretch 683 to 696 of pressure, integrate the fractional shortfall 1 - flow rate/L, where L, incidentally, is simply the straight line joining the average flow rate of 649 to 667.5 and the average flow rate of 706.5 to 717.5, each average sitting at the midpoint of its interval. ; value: 0.8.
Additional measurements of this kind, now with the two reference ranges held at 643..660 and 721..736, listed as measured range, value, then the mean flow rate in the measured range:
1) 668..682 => 4.61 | 11.9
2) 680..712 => 1.74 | 16.6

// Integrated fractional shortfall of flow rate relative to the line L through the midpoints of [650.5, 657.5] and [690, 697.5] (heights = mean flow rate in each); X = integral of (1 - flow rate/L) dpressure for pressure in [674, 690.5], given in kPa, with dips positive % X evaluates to 5.3 kPa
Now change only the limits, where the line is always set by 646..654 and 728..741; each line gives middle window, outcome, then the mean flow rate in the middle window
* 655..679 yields 3.39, 15.2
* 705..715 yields 0.52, 16.2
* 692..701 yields -0.77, 18.8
